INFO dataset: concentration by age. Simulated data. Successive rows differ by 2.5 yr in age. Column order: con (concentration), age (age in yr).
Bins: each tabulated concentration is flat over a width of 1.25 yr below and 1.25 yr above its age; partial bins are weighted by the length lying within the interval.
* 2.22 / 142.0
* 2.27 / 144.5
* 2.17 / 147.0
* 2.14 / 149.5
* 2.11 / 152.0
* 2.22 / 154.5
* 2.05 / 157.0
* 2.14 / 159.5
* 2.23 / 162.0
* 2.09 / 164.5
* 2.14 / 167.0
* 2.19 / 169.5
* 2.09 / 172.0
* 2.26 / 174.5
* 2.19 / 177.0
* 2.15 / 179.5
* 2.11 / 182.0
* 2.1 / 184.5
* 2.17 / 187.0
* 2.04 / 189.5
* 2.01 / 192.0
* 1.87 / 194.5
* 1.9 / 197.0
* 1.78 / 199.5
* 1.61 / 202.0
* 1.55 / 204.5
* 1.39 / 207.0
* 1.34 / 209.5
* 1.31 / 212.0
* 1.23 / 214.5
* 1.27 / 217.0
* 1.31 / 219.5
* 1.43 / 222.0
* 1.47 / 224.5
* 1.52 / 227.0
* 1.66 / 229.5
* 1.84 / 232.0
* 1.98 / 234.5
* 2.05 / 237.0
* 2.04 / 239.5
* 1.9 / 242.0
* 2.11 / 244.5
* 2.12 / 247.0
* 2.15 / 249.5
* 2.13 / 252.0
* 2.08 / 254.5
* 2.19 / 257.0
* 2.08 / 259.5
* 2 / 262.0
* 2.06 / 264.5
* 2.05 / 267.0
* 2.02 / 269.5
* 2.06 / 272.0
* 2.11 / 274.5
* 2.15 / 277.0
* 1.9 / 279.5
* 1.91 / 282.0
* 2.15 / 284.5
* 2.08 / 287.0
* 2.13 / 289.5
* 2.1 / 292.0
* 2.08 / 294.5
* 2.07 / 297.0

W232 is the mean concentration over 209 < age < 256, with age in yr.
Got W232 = 1.74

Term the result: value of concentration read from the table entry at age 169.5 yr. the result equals 2.19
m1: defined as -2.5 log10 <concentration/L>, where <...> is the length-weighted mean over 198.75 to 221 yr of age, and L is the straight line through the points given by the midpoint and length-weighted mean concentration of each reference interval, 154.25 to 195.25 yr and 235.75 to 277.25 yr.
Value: 0.43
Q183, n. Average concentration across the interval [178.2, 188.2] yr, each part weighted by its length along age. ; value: 2.13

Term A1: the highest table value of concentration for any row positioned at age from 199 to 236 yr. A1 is 1.98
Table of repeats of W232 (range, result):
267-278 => 2.08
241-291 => 2.07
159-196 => 2.12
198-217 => 1.45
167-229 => 1.77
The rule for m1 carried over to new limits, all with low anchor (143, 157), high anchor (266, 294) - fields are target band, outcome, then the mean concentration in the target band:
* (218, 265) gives 0.11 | 1.9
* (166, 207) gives 0.08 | 1.99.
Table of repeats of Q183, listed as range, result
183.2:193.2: 2.08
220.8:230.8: 1.52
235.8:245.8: 2.03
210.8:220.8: 1.28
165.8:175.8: 2.17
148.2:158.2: 2.13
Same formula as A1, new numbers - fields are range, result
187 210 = 2.17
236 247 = 2.12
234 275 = 2.19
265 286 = 2.15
